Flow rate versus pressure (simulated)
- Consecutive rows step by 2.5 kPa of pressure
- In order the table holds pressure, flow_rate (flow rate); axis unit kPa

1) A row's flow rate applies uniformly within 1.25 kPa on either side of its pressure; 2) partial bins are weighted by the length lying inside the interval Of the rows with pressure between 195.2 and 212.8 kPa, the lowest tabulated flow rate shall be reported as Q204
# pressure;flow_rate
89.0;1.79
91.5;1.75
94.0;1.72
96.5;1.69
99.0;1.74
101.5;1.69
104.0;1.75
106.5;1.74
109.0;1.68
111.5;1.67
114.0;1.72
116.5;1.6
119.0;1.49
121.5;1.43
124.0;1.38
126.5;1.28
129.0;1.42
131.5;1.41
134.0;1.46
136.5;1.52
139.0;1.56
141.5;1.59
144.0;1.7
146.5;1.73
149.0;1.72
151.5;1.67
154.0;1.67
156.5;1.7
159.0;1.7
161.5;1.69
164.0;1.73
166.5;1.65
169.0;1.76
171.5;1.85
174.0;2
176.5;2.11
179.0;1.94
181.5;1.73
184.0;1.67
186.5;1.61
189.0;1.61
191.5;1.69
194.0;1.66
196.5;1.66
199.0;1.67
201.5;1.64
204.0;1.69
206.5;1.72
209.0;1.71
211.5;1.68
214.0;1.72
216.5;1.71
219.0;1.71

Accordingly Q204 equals 1.64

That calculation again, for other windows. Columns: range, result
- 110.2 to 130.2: 1.28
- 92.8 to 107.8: 1.69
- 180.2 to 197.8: 1.61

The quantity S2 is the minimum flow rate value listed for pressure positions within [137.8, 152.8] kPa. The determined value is 1.56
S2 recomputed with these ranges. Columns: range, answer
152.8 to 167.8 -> 1.65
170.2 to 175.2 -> 1.85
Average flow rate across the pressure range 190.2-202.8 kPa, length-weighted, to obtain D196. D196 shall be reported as 1.66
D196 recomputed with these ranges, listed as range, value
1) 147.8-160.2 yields 1.69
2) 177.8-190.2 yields 1.71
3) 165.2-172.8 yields 1.75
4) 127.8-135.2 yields 1.43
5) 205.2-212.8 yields 1.7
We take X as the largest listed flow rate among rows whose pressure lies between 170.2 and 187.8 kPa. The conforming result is 2.11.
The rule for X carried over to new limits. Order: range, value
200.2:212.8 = 1.72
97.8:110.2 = 1.75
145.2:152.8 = 1.73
